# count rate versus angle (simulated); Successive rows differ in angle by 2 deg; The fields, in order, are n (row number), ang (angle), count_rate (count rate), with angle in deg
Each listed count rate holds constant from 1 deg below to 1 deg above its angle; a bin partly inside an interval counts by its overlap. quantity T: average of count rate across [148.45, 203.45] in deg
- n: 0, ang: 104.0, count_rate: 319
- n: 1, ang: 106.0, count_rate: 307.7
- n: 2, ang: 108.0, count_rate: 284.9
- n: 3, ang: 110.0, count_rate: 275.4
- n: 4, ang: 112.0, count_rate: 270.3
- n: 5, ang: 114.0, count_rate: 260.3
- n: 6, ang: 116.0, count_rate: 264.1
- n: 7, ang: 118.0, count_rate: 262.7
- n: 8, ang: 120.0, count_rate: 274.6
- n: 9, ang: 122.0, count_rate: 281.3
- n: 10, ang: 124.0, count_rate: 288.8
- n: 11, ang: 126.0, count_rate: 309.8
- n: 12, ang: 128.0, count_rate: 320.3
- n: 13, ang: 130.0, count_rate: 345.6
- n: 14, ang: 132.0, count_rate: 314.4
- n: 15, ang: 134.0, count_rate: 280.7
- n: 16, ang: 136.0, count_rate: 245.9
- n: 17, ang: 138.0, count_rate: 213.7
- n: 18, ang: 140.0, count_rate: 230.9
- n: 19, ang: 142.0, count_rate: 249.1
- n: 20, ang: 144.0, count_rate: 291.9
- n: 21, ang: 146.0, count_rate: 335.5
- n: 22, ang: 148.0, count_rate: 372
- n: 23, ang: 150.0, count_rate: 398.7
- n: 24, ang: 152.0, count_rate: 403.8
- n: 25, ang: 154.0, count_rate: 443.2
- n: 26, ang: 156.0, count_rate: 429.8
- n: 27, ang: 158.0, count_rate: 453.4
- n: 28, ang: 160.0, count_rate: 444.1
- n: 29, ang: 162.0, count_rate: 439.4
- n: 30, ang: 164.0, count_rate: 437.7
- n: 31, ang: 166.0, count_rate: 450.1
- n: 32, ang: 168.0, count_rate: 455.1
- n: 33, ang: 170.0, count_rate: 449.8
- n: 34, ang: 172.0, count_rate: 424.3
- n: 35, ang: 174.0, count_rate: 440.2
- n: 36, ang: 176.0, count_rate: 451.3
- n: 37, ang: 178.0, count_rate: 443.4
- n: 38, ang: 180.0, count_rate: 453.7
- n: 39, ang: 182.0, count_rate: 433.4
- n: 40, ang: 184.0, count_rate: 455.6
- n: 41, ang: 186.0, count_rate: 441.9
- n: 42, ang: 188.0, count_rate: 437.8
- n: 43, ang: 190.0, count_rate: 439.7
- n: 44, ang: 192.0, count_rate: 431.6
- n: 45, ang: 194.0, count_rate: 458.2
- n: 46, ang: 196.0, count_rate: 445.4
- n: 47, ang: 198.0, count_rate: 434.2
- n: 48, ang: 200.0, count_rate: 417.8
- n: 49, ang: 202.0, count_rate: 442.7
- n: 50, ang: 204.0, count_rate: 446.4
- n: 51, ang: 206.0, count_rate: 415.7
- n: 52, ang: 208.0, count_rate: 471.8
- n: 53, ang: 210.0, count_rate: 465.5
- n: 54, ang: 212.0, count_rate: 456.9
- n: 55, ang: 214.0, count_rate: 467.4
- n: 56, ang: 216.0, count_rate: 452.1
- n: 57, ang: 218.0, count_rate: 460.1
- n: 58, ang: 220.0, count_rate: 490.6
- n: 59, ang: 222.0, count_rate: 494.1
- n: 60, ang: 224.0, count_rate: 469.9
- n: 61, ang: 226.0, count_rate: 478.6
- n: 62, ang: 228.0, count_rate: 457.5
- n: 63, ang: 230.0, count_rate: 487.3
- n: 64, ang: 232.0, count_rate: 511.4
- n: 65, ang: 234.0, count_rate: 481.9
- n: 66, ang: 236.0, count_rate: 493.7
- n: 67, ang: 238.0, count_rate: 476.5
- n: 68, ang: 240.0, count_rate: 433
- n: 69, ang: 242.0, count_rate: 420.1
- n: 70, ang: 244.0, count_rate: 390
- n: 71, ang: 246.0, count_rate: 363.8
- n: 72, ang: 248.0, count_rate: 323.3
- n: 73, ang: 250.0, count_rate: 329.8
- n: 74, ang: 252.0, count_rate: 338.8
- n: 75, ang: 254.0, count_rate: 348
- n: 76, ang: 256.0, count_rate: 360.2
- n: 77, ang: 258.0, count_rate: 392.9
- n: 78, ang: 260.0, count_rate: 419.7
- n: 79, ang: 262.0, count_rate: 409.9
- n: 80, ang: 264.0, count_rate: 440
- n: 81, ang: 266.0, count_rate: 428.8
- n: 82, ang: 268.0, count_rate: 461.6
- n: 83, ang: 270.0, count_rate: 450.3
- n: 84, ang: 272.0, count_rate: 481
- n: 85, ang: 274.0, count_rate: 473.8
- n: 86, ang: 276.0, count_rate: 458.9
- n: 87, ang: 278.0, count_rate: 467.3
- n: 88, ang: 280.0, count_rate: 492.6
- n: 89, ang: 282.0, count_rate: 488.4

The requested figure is 439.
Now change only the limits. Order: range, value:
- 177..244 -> 456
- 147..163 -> 423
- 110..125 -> 272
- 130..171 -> 366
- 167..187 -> 445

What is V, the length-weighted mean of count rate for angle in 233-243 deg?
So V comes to 461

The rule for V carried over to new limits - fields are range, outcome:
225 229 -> 468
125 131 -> 325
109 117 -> 268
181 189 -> 442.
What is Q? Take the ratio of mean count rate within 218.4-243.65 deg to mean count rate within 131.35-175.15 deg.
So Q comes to 1.26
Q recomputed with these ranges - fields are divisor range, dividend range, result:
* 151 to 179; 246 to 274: 0.91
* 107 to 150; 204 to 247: 1.60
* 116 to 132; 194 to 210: 1.49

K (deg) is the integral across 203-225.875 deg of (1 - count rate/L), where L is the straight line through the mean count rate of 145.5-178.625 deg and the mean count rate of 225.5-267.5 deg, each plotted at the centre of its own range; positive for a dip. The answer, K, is -2.2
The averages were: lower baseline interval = 429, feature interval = 463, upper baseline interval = 418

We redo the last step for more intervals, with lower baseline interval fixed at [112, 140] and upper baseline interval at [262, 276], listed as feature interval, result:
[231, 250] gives -0.5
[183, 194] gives -2.7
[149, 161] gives -4.3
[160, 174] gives -4.8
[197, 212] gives -2.7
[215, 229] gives -2.7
